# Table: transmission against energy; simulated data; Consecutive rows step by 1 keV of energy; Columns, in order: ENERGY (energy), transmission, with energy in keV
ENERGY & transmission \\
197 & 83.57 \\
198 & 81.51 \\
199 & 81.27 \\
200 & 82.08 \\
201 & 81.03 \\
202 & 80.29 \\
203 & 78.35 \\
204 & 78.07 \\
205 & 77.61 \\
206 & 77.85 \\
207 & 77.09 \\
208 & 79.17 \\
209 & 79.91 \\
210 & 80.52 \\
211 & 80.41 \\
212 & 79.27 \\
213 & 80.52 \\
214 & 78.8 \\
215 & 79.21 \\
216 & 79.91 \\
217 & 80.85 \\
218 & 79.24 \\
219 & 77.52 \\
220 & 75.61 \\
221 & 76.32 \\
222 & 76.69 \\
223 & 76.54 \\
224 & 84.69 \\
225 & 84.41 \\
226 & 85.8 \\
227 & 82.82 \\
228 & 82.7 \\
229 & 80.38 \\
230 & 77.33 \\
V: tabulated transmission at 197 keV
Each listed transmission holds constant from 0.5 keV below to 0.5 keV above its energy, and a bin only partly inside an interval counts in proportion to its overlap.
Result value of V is 83.57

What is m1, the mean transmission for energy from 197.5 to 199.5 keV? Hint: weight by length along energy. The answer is 81.4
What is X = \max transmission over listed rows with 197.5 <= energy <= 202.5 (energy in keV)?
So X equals 82.08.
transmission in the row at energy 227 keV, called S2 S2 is 82.82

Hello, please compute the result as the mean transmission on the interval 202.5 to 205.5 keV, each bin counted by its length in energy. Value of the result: 78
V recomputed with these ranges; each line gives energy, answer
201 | 81.03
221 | 76.32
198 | 81.51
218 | 79.24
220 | 75.61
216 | 79.91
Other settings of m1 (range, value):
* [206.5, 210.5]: 79.2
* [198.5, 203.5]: 80.6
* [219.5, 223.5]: 76.3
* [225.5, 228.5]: 83.8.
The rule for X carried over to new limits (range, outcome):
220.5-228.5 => 85.8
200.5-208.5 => 81.03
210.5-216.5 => 80.52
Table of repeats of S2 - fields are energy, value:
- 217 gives 80.85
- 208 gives 79.17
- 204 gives 78.07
